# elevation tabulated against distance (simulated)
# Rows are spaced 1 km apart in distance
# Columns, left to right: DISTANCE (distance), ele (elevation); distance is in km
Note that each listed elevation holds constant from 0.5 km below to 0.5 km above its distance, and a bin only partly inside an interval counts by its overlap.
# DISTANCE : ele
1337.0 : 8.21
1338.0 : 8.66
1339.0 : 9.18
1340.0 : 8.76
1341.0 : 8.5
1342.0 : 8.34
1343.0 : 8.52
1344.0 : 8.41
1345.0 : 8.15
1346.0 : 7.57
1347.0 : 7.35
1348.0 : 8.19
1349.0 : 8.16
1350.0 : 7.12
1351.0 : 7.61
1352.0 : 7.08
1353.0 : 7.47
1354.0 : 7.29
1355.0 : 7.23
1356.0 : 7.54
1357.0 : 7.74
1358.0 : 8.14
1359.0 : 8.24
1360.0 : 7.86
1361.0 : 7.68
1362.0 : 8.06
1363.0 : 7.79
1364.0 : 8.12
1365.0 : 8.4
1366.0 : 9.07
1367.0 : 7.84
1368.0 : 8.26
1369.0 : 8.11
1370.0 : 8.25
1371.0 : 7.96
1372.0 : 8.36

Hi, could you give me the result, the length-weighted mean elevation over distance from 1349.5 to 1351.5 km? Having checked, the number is 7.37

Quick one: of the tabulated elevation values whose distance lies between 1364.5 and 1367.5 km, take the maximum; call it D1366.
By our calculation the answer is 9.07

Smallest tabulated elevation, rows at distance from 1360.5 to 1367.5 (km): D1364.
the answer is 7.68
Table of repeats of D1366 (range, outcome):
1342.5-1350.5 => 8.52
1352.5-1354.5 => 7.47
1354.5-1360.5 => 8.24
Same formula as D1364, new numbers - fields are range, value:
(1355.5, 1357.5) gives 7.54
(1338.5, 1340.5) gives 8.76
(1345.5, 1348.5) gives 7.35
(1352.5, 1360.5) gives 7.23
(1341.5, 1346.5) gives 7.57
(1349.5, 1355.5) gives 7.08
